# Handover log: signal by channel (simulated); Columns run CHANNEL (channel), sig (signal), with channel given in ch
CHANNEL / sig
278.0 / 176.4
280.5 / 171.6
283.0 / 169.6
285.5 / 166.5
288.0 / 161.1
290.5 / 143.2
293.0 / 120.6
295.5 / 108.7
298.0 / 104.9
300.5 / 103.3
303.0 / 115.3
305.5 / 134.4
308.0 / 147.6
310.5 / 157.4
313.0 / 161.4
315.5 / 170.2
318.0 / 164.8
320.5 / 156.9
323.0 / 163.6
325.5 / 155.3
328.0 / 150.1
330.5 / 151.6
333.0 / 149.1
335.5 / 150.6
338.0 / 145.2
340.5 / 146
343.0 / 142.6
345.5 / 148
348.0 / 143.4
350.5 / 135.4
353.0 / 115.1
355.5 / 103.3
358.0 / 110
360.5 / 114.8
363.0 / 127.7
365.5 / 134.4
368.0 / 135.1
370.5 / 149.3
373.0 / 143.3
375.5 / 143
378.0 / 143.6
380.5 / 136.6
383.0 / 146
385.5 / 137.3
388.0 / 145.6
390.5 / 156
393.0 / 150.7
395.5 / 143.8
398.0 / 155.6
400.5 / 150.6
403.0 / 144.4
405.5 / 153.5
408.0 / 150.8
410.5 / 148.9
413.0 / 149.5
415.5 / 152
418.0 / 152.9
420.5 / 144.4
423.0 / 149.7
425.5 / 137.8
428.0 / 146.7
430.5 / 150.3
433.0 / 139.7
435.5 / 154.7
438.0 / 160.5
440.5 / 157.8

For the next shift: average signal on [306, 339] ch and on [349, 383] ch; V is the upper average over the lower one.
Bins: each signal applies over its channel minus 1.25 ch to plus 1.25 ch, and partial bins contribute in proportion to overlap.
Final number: 0.84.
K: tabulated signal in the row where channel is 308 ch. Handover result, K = 147.6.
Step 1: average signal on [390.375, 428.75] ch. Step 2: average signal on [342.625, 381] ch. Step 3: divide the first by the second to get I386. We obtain 1.1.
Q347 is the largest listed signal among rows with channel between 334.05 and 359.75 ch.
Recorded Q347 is 150.6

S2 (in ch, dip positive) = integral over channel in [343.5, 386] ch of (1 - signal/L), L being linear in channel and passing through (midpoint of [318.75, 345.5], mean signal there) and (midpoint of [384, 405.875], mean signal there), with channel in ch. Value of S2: 4.63 ch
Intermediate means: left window 151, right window 148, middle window 133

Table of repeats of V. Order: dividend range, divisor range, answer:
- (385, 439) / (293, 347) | 1.04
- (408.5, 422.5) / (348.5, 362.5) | 1.27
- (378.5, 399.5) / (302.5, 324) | 0.95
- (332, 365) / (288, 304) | 1.11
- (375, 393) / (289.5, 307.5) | 1.21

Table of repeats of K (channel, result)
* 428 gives 146.7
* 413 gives 149.5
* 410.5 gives 148.9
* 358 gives 110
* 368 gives 135.1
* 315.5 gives 170.2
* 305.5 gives 134.4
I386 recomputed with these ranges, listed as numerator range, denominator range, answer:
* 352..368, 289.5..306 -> 1.01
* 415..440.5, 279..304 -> 1.09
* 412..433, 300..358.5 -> 1.03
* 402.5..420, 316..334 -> 0.96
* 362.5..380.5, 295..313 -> 1.09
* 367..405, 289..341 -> 1.02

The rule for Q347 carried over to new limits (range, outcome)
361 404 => 156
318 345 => 164.8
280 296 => 171.6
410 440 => 160.5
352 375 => 149.3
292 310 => 147.6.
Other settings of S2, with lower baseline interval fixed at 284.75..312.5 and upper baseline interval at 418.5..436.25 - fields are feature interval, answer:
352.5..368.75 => 2.3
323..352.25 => -2.2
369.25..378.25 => -0.3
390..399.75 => -0.6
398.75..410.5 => -0.5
